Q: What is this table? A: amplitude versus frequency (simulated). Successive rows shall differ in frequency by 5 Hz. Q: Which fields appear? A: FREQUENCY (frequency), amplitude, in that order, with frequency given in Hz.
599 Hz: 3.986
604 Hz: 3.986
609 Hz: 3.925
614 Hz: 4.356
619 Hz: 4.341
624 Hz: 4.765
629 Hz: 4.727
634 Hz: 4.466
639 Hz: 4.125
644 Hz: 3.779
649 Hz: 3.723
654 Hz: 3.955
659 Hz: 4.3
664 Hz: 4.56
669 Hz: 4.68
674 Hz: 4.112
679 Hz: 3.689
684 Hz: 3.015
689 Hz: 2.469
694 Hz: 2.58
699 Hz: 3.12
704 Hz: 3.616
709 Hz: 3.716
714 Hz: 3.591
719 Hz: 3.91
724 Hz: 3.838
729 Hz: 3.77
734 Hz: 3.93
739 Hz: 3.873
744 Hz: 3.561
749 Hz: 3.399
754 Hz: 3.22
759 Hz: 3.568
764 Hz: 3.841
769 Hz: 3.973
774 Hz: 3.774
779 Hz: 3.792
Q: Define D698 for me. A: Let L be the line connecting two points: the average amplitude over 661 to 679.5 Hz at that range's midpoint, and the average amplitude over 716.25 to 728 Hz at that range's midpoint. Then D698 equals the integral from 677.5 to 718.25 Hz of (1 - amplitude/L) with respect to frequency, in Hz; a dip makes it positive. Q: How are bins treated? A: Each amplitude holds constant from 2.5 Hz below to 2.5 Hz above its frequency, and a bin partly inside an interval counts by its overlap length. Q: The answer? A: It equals 8.2 Hz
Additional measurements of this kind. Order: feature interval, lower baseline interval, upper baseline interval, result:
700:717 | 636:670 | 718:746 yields 1.3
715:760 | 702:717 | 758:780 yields 0.6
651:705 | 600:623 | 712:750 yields 4.1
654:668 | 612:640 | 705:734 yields -0.5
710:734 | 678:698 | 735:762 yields -3.9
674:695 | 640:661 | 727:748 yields 4.2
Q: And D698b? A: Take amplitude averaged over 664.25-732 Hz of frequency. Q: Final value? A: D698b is 3.58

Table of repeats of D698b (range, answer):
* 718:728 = 3.85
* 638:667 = 4.08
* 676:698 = 2.98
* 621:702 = 3.88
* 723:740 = 3.85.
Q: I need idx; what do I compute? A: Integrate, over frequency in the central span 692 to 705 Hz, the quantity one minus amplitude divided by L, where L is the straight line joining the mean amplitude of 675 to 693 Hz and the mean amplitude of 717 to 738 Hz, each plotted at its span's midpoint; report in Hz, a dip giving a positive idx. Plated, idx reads 1.16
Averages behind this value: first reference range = 3.11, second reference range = 3.86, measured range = 3.07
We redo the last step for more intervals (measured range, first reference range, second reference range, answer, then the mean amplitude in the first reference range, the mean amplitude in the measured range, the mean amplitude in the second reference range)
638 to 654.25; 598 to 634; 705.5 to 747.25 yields 1.2 Hz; 4.32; 3.87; 3.76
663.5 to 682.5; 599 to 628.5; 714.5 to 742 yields -0.5 Hz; 4.28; 4.16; 3.84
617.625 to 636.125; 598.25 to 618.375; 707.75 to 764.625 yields -2.5 Hz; 4.1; 4.59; 3.68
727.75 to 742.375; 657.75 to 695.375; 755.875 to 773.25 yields -0.4 Hz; 3.69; 3.85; 3.77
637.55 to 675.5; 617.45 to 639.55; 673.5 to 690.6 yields -3.1 Hz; 4.52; 4.16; 3.27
